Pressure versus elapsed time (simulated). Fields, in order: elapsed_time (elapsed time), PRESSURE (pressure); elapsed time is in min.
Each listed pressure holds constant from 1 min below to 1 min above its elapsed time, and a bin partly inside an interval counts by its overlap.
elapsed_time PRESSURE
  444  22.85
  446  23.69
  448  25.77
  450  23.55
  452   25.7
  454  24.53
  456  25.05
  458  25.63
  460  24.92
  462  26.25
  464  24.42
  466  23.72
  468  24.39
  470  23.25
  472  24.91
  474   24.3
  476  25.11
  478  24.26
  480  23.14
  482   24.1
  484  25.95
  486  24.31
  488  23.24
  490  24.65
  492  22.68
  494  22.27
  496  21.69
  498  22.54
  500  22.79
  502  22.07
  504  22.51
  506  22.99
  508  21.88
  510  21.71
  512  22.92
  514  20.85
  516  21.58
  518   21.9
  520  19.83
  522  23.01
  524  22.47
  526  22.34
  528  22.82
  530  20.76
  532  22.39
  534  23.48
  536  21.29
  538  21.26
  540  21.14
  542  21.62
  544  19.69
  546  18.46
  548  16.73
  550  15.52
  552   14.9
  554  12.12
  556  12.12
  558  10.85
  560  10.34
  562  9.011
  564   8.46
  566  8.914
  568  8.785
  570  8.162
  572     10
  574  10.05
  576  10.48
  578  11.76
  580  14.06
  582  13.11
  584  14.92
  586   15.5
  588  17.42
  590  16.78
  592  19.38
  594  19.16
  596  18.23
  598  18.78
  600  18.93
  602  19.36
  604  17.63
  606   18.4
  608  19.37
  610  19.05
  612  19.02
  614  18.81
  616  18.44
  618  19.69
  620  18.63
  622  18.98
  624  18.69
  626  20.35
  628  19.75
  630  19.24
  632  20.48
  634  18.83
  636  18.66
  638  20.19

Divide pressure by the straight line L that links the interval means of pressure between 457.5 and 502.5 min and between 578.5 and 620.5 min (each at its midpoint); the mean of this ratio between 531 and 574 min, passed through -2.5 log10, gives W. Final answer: 0.34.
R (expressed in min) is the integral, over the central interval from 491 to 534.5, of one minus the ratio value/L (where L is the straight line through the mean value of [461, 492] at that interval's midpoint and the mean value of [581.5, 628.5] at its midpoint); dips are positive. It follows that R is 0.9 min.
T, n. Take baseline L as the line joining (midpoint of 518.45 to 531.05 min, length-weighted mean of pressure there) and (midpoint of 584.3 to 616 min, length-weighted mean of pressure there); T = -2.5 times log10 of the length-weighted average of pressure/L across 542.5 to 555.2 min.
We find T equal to 0.26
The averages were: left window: 21.9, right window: 18.3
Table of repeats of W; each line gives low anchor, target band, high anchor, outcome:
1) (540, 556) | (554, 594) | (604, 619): 0.40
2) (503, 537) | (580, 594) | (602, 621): 0.21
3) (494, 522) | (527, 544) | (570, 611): -0.09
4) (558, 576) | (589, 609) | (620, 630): -0.25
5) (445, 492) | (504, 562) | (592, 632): 0.14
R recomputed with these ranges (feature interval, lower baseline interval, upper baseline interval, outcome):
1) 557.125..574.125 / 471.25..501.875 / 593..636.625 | 9.4 min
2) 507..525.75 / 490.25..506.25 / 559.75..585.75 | -2.1 min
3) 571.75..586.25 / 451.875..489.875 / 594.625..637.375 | 5.7 min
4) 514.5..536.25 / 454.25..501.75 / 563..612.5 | -2.0 min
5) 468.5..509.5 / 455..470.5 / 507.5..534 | 0.1 min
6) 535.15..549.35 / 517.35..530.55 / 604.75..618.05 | 0.9 min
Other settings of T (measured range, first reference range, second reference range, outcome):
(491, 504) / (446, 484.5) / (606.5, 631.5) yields 0.054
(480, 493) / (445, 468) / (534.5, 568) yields -0.111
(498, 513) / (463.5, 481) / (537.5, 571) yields -0.125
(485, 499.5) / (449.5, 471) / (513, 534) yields 0.011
